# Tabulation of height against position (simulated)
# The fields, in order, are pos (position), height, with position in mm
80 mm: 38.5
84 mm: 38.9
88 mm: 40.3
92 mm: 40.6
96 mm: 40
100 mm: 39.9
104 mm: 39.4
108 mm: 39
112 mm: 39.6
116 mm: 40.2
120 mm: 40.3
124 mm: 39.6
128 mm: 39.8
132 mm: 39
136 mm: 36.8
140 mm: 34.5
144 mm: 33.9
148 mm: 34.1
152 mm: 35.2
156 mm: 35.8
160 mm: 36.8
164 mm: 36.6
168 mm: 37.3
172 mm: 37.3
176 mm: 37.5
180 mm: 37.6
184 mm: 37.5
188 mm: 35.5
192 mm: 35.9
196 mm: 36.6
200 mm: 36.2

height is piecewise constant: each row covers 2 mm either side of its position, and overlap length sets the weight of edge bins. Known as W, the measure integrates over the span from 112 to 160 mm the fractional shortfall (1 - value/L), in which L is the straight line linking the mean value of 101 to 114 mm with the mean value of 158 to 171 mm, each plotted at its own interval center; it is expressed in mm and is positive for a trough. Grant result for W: 1.1 mm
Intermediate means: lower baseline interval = 39.4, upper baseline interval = 36.9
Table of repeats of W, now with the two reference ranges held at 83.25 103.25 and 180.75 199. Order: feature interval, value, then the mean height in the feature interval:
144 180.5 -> 1.13 mm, 36.3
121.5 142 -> 0.31 mm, 38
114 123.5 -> -0.27 mm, 40.1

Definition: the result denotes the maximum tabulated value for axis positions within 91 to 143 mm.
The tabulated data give 40.6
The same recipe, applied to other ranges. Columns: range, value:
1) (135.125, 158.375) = 36.8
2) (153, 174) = 37.3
